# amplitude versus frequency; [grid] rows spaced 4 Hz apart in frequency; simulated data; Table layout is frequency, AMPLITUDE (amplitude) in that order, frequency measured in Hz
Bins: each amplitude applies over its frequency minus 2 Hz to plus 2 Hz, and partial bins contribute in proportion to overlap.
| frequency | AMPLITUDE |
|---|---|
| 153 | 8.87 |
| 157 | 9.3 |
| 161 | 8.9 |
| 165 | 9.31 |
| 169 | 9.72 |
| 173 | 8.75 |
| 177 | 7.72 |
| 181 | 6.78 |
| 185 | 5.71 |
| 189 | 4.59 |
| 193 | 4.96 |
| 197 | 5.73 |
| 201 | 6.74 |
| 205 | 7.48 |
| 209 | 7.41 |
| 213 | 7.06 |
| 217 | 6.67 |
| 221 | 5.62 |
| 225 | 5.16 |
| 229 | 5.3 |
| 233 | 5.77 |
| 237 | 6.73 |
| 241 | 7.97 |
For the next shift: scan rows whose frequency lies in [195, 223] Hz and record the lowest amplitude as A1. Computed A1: 5.62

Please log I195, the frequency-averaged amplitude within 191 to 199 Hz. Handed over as 5.35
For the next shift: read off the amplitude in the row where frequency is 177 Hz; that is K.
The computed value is 7.72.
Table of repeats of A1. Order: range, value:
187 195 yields 4.59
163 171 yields 9.31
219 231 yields 5.16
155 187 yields 5.71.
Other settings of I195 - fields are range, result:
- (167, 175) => 9.23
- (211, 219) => 6.87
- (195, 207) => 6.65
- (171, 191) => 6.71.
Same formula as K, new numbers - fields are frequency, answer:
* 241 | 7.97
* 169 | 9.72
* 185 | 5.71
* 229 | 5.3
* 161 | 8.9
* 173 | 8.75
